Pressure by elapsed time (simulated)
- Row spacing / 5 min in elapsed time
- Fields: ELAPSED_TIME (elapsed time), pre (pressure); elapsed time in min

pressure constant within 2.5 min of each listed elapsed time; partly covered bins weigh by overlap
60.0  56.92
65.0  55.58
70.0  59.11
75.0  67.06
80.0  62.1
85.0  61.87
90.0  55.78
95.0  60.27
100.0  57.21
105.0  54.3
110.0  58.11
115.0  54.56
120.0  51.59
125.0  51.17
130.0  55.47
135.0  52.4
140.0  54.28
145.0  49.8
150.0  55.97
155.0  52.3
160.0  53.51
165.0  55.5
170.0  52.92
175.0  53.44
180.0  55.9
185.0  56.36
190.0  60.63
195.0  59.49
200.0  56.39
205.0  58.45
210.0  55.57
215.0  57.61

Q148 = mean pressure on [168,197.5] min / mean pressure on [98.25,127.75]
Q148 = 1.04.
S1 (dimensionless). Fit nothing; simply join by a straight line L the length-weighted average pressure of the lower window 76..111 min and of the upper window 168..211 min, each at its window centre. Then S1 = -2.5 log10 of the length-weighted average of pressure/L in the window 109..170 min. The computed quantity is 0.08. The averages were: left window 58.9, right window 56.6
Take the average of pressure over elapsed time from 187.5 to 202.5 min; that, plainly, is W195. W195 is 58.8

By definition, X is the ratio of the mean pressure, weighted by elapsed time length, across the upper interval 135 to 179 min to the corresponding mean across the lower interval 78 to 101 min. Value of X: 0.9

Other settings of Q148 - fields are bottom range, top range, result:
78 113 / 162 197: 0.96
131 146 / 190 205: 1.11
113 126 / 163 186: 1.04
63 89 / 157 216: 0.92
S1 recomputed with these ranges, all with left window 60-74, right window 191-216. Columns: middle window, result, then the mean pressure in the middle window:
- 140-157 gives 0.10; 52.9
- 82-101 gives -0.01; 59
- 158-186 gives 0.06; 54.5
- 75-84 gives -0.09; 63.4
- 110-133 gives 0.08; 53.7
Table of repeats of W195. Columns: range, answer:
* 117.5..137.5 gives 52.7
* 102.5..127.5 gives 53.9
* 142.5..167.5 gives 53.4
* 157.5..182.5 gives 54.3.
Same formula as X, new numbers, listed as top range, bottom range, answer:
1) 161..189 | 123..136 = 1.04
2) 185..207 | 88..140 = 1.06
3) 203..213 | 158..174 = 1.06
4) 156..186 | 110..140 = 1.02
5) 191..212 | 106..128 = 1.07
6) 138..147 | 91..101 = 0.89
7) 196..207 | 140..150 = 1.10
